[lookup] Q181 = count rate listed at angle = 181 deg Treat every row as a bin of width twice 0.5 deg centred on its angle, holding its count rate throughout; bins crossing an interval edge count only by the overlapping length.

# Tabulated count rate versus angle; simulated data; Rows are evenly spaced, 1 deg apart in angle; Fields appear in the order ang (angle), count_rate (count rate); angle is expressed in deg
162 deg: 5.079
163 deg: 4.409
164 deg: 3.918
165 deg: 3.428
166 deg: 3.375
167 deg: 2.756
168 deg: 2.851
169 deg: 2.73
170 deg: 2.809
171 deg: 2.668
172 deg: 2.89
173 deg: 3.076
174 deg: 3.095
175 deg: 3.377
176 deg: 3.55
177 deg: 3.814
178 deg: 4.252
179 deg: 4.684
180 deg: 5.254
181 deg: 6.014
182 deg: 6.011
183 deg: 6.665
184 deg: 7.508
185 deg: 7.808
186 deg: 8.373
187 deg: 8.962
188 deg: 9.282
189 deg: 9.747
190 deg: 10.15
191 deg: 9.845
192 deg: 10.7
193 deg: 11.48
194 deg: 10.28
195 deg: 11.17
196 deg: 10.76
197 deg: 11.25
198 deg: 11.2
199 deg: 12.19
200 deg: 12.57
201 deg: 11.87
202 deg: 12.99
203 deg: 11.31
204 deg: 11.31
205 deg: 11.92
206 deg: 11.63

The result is 6.014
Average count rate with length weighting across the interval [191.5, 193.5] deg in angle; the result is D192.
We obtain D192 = 11.1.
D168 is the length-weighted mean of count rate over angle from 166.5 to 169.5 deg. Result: 2.78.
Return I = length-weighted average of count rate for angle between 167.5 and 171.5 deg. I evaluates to 2.76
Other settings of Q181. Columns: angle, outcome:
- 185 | 7.808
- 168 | 2.851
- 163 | 4.409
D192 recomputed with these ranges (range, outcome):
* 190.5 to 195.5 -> 10.7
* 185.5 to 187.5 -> 8.67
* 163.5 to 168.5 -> 3.27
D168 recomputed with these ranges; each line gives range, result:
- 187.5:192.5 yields 9.94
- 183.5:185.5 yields 7.66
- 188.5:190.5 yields 9.95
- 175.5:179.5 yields 4.08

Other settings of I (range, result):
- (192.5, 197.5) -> 11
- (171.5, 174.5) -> 3.02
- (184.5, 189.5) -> 8.83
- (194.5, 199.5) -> 11.3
